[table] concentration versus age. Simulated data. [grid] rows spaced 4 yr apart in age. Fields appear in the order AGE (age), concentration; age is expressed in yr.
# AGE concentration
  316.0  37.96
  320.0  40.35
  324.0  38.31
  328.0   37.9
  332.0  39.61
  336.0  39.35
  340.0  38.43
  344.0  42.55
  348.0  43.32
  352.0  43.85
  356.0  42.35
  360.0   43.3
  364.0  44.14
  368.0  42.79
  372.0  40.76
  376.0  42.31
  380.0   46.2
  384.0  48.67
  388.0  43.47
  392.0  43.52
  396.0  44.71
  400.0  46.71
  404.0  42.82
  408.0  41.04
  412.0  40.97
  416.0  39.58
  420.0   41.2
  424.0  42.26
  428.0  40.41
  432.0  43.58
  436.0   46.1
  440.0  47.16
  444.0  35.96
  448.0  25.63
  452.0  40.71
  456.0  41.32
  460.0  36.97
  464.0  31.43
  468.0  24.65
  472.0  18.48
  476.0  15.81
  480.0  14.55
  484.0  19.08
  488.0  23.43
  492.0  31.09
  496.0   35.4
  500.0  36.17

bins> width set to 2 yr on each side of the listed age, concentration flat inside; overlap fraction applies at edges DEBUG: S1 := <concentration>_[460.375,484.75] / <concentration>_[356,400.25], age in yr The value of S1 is 0.50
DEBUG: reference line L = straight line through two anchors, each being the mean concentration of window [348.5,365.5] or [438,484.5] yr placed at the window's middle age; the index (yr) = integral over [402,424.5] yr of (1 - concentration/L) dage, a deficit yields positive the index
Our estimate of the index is -3.3 yr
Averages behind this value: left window 43.4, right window 29.6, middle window 41.2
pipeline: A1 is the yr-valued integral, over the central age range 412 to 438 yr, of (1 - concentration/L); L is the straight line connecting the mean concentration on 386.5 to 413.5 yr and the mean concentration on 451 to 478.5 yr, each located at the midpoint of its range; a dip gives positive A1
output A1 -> -3.0 yr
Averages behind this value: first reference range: 43.4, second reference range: 29.2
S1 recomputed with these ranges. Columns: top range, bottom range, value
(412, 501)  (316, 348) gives 0.84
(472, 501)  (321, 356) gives 0.60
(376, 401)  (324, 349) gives 1.13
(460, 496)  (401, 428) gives 0.58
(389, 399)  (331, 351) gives 1.08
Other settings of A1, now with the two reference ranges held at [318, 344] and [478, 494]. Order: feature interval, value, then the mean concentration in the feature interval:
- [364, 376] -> -2.5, 42.3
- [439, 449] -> -3.5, 36.2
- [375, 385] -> -3.5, 45.8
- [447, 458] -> -4.7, 36.8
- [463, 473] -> -0.3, 24.8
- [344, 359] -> -2.5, 43.1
